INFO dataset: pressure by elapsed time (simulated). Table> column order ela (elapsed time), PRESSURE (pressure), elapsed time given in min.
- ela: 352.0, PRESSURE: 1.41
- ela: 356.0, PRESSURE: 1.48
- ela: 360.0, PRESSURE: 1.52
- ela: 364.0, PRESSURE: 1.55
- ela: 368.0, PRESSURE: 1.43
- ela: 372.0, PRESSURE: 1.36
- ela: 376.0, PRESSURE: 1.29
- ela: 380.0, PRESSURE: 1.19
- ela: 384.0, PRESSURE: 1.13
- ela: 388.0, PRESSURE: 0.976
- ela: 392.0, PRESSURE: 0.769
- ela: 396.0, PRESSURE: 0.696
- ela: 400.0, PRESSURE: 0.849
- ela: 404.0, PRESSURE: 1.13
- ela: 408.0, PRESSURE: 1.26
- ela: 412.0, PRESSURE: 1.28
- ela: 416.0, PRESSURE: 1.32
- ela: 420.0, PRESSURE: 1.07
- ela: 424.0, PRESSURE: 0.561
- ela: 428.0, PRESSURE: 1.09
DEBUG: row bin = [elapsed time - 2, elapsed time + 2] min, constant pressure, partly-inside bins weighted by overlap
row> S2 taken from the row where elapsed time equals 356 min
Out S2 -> 1.48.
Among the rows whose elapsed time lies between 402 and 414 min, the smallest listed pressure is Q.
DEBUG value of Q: 1.13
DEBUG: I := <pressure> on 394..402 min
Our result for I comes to 0.772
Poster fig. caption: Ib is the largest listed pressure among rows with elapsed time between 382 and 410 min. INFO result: 1.26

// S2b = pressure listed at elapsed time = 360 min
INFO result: 1.52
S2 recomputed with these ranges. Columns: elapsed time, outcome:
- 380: 1.19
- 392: 0.769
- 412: 1.28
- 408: 1.26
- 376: 1.29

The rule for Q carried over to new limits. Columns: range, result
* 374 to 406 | 0.696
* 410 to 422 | 1.07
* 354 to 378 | 1.29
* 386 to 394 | 0.769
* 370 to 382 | 1.19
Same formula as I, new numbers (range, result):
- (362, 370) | 1.49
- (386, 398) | 0.814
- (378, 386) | 1.16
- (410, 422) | 1.22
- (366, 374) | 1.4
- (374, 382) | 1.24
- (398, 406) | 0.989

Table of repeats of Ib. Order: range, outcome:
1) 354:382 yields 1.55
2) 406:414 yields 1.28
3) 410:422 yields 1.32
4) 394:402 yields 0.849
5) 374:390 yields 1.29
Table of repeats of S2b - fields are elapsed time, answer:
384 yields 1.13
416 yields 1.32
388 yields 0.976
